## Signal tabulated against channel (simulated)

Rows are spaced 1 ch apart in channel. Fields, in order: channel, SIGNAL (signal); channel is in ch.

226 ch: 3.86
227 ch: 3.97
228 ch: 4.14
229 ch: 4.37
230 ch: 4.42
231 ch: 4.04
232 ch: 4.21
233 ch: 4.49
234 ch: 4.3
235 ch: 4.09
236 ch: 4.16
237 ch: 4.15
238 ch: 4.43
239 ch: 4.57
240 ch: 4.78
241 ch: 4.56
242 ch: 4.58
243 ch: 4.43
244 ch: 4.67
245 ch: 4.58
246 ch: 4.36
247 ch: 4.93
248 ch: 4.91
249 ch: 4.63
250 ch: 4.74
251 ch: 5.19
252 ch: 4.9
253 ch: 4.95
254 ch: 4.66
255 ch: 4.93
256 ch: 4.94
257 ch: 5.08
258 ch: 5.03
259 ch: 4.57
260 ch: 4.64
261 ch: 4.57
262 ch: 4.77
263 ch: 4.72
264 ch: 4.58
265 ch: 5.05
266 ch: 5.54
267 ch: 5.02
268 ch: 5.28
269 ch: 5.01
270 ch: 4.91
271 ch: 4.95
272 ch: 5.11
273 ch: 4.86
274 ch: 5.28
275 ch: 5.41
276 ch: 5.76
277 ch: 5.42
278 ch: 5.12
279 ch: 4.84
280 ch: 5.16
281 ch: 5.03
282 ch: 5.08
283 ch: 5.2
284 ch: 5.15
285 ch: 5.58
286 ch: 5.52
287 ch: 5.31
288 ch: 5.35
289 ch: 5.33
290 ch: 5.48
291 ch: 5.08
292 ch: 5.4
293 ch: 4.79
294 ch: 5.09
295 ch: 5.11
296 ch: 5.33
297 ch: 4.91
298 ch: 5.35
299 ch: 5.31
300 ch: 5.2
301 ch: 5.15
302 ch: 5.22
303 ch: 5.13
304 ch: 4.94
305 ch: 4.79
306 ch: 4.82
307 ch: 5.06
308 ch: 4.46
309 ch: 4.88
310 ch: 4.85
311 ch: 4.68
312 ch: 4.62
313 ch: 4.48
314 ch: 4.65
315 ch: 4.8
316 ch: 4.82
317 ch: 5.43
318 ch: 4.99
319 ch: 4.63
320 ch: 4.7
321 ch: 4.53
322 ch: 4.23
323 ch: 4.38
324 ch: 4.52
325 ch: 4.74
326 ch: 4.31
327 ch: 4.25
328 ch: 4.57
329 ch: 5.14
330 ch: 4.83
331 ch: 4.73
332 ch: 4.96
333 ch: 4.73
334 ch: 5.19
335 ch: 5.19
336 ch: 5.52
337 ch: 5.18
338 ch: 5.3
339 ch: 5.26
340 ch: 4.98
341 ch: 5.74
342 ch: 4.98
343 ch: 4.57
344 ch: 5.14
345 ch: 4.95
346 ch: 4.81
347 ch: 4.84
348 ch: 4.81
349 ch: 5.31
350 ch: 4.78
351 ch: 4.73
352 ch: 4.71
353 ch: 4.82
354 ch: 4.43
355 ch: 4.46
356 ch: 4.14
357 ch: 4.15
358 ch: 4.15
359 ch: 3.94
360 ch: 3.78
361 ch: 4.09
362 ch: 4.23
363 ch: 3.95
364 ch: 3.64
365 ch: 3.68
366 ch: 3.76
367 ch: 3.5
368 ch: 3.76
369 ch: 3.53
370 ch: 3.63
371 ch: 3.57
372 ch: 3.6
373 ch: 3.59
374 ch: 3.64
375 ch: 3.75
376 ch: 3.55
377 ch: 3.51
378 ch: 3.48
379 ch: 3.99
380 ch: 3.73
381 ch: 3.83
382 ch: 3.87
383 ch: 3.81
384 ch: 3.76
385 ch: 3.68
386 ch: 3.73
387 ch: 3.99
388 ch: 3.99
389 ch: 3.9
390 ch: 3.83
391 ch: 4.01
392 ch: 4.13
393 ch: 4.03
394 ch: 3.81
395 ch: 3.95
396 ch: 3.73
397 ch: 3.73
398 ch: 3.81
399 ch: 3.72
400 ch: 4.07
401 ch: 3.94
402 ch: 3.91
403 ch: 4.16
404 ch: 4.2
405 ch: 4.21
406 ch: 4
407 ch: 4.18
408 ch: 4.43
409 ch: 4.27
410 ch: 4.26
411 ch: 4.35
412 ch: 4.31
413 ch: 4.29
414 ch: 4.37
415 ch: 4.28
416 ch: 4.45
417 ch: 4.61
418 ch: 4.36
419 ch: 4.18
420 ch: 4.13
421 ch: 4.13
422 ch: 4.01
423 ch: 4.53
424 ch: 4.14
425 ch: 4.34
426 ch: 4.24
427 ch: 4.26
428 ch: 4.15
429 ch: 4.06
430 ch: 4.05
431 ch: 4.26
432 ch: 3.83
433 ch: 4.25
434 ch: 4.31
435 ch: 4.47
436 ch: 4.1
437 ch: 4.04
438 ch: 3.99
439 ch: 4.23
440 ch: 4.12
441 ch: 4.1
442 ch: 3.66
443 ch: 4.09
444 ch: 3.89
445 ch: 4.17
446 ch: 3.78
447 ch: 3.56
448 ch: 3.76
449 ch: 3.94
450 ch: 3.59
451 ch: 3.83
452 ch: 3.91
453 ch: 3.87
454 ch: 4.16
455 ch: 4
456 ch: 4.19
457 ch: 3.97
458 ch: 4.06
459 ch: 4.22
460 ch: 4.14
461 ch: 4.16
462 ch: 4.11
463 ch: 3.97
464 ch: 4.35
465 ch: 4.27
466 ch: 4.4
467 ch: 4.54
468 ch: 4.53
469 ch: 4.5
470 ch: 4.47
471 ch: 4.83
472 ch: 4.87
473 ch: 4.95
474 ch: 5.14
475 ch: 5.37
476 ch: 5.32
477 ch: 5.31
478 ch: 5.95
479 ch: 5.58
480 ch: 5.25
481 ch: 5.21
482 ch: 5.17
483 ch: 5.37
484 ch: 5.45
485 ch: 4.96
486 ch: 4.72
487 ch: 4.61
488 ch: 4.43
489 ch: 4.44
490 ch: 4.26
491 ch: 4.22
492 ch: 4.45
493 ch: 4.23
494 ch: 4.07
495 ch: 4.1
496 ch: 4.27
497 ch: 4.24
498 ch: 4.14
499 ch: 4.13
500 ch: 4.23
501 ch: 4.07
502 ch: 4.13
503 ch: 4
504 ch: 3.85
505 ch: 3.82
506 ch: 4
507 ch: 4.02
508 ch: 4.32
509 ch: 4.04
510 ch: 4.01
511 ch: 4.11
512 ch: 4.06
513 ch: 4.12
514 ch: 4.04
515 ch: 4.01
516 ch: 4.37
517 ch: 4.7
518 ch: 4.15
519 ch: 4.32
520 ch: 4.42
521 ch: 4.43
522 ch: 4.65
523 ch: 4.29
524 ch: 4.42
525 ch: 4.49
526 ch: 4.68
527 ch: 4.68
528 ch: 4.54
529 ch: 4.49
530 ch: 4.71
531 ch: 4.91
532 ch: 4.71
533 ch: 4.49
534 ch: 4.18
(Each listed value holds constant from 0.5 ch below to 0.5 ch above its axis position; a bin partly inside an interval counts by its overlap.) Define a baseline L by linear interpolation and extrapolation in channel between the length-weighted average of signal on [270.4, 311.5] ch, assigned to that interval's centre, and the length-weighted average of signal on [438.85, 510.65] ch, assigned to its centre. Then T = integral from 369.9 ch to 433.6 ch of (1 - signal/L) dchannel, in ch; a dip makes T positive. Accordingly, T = 8.9 ch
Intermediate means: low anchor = 5.13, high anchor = 4.36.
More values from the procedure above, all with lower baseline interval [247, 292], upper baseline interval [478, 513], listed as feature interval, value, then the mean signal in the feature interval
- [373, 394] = 4.1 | 3.81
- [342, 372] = 3.4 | 4.27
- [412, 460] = 5.1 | 4.11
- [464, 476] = -0.6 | 4.73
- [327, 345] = -0.6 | 5.03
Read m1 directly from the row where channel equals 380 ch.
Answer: 3.73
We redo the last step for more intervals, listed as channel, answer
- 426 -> 4.24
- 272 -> 5.11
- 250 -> 4.74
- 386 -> 3.73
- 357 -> 4.15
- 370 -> 3.63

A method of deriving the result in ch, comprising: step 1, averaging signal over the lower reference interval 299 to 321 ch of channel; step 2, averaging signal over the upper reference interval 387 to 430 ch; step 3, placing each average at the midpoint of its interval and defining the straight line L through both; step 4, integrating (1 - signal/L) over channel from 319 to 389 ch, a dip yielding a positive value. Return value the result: 3.29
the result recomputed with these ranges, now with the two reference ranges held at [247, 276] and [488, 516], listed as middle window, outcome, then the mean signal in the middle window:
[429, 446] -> 1.0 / 4.09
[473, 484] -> -3.0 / 5.35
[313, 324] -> 0.1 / 4.7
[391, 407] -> 1.8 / 3.97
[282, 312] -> -1.7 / 5.11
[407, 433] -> 1.0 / 4.25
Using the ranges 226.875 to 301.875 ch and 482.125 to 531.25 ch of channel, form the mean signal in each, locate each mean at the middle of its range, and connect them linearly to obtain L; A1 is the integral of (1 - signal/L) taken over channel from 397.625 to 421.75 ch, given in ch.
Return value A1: 2.0 ch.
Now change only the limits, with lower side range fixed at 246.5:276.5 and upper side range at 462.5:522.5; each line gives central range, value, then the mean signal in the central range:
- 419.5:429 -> 0.9 ch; 4.21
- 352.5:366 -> 1.9 ch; 4.1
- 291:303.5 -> -0.7 ch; 5.16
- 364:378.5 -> 3.5 ch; 3.61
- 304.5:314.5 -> 0.3 ch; 4.73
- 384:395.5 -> 2.0 ch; 3.91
